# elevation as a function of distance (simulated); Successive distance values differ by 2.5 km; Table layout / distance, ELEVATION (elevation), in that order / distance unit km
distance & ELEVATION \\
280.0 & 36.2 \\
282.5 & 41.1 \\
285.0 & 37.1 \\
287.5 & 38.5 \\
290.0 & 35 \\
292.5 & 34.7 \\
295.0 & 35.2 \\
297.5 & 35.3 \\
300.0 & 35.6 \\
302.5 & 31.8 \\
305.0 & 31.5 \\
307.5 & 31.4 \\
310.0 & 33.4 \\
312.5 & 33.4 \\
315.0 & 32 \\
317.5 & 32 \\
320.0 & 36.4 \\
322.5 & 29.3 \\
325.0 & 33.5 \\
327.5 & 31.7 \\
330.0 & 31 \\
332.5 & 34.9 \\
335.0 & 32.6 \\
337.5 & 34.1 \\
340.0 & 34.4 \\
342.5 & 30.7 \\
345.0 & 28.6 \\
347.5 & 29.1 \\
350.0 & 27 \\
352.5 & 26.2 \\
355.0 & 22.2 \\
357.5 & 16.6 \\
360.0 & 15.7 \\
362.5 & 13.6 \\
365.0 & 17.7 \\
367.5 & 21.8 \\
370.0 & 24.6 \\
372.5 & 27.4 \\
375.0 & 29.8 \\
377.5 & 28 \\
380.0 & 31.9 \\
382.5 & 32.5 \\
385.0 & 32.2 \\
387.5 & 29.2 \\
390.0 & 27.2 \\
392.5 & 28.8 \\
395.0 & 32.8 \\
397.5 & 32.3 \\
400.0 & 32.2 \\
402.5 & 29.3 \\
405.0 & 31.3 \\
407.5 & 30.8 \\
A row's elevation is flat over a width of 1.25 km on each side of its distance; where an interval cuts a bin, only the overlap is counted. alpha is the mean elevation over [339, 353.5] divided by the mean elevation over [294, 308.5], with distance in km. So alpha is 0.9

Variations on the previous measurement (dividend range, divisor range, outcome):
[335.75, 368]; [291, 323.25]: 0.74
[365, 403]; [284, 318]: 0.85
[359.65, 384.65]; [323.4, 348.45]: 0.78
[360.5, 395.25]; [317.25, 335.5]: 0.81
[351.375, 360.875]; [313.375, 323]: 0.62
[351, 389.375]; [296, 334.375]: 0.75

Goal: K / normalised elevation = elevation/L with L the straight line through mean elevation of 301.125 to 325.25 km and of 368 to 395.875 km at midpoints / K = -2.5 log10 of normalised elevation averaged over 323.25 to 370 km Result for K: 0.16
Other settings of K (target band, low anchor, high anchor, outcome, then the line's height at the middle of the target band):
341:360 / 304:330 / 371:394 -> 0.23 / 31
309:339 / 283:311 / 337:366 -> -0.12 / 29.6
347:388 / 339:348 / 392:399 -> 0.24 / 31.1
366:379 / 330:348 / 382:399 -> 0.19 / 31.2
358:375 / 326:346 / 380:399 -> 0.45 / 31.5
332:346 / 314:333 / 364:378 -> -0.09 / 30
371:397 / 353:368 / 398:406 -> -0.18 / 25.5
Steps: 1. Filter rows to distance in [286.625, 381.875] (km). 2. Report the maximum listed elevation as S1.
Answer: 38.5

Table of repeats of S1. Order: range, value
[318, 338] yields 36.4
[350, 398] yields 32.8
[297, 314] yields 35.6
